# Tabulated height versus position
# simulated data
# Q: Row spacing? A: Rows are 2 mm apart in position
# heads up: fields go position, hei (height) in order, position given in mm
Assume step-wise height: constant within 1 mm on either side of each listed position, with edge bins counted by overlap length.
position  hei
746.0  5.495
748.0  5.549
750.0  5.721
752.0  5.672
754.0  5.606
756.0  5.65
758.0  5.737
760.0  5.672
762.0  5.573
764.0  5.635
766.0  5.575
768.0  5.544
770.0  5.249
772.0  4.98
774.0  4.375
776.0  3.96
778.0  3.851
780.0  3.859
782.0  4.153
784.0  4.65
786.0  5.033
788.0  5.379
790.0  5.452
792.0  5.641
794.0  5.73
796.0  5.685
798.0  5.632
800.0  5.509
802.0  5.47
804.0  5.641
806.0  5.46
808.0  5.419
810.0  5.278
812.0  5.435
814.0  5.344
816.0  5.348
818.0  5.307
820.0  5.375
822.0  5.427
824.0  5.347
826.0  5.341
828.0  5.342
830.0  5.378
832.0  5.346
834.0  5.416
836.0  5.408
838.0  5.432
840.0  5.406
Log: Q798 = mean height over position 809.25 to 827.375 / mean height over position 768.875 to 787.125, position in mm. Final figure 1.2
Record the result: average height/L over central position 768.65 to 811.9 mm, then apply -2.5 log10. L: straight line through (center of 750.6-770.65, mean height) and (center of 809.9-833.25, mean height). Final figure 0.08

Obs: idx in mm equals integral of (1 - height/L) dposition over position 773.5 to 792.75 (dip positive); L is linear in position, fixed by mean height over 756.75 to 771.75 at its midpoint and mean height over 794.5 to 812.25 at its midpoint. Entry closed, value 3.13 mm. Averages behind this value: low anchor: 5.54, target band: 4.63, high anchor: 5.51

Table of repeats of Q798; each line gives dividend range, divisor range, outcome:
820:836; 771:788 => 1.22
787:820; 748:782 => 1.06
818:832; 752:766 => 0.95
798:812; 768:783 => 1.24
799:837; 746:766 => 0.96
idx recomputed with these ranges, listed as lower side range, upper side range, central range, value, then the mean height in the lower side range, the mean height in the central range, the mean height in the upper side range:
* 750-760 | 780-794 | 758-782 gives 2.0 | 5.67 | 4.93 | 5.01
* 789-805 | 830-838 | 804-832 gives 0.5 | 5.59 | 5.38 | 5.39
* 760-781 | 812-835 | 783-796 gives -0.7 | 4.9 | 5.34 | 5.36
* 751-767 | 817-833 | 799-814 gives 0.0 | 5.64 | 5.45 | 5.36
